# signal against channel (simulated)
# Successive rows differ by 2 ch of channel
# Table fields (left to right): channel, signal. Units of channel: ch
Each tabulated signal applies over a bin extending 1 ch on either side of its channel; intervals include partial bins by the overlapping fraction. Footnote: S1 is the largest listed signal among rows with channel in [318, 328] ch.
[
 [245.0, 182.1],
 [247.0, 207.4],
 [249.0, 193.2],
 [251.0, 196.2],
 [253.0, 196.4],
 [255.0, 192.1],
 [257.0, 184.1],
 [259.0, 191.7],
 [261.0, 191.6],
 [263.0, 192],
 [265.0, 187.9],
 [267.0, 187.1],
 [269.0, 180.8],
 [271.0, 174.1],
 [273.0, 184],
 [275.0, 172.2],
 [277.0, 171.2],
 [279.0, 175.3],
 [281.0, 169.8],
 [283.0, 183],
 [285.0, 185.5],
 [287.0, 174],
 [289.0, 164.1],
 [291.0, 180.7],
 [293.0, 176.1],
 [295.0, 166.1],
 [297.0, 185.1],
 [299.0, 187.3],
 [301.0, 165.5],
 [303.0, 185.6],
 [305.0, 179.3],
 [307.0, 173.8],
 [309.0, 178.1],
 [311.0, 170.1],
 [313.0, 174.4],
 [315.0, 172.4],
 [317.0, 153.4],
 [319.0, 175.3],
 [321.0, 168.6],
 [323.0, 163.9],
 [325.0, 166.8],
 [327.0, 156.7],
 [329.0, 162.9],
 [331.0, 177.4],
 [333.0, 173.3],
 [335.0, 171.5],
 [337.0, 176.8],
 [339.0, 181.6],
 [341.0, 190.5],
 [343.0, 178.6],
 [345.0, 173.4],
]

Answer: 175.3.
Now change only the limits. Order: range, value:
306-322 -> 178.1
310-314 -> 174.4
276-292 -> 185.5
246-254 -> 207.4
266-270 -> 187.1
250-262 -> 196.4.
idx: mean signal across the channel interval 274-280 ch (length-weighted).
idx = 173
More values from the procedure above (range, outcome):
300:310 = 176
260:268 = 190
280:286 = 179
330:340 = 176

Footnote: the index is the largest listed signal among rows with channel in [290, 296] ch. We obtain 180.7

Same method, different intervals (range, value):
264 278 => 187.9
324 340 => 181.6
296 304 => 187.3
